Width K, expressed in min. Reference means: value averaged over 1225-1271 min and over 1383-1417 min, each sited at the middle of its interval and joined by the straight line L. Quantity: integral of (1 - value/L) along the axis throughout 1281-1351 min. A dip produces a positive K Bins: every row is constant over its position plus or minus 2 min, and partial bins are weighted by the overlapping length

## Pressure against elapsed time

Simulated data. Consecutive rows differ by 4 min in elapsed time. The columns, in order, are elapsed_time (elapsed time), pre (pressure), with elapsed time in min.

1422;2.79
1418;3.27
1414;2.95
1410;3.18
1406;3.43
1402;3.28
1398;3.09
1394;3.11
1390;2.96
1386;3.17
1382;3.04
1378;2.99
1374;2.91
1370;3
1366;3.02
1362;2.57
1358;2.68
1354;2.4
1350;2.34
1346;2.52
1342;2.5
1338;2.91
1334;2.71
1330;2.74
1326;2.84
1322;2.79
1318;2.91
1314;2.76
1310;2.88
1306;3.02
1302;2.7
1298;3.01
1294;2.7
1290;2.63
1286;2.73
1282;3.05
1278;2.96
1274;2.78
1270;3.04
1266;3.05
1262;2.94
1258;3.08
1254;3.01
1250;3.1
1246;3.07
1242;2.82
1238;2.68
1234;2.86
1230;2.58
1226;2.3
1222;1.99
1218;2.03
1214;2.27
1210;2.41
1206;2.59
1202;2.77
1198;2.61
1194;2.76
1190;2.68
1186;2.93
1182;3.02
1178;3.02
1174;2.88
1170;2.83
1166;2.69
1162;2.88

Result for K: 5.5 min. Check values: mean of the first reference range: 2.89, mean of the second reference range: 3.15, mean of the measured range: 2.77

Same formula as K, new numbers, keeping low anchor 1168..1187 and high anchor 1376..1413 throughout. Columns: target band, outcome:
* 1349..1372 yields 3.1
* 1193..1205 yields 1.0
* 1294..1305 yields 0.7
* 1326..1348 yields 2.8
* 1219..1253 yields 3.7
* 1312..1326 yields 1.1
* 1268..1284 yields 0.4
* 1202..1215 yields 2.1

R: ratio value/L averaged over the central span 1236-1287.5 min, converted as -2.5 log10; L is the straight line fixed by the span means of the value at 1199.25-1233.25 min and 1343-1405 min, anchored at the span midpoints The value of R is -0.17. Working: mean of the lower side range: 2.39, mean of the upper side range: 2.88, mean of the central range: 2.95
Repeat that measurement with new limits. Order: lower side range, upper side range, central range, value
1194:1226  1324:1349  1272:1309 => -0.10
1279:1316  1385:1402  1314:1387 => 0.08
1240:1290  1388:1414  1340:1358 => 0.24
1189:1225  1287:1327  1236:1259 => -0.14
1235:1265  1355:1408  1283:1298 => 0.08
